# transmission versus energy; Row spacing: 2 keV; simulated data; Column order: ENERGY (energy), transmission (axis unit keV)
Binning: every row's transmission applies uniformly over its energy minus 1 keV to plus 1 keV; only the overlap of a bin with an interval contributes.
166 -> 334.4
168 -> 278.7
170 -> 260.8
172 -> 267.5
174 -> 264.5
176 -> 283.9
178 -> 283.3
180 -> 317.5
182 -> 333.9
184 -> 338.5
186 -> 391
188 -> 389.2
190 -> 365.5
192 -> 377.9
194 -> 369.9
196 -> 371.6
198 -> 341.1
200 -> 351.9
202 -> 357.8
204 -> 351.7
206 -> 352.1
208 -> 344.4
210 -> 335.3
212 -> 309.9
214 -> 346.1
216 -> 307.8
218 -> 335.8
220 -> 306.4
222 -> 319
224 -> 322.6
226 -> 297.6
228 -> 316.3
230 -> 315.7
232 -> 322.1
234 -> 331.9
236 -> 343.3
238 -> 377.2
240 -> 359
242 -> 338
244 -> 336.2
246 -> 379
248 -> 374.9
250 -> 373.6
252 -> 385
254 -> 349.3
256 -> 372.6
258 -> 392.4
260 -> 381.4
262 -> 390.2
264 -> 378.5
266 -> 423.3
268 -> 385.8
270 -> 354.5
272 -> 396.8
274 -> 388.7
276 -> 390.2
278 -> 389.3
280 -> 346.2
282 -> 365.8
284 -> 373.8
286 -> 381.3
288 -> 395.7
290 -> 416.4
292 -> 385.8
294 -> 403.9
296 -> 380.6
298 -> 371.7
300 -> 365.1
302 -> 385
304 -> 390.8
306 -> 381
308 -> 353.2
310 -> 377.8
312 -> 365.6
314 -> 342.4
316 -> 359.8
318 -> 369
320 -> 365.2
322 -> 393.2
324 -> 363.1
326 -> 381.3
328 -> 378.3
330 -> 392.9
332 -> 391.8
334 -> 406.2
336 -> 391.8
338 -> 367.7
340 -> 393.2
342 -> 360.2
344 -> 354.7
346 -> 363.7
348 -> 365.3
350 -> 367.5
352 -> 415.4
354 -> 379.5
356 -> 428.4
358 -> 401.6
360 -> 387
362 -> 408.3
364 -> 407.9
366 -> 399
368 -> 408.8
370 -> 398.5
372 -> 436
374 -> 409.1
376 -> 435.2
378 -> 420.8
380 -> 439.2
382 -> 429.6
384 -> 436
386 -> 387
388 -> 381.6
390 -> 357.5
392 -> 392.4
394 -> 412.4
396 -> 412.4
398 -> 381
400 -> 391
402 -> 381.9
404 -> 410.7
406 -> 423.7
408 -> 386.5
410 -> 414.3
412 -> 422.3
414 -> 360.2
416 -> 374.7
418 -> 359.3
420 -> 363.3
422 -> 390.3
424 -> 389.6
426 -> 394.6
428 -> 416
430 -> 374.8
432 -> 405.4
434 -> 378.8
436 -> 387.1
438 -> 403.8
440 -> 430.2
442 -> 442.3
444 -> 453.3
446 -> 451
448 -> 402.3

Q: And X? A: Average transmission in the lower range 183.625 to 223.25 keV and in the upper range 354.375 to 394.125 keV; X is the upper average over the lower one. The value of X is 1.2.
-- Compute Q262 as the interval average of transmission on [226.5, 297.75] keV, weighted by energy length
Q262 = 371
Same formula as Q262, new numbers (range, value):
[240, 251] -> 360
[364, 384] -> 420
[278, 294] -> 383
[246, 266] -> 380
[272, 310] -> 382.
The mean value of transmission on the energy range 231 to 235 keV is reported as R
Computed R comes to 327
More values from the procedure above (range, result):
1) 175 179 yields 284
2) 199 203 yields 355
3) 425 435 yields 394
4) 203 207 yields 352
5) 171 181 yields 283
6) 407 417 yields 392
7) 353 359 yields 403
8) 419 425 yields 381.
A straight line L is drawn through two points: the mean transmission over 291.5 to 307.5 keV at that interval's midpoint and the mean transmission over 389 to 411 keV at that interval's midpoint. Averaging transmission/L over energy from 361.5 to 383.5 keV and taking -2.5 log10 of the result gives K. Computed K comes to -0.07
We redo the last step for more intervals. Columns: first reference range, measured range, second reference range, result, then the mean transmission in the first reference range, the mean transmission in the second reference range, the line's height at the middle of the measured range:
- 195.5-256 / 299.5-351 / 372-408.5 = 0.02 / 342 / 406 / 381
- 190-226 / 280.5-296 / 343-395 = -0.05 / 341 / 401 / 371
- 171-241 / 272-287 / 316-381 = -0.04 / 334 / 393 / 364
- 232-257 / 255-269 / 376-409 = -0.07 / 358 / 404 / 364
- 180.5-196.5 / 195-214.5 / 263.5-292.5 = 0.07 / 365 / 385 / 369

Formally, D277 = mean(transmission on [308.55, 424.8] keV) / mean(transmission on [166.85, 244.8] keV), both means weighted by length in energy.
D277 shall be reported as 1.18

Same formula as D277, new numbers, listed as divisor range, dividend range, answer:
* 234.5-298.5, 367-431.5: 1.06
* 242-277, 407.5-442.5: 1.04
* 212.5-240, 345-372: 1.21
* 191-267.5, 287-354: 1.08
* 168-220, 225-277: 1.09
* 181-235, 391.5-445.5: 1.17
